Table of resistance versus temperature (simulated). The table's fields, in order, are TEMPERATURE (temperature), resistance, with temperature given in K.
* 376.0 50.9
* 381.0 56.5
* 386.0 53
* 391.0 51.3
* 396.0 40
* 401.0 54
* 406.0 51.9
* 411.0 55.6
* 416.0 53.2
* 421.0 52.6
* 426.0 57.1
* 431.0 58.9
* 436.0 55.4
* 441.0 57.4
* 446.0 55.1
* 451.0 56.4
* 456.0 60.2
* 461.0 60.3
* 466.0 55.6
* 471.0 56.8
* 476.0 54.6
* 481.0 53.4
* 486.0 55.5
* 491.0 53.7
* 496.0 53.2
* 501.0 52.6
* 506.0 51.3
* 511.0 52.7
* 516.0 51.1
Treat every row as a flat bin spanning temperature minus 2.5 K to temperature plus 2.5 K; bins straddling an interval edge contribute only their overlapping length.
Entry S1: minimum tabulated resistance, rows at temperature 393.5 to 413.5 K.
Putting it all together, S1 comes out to 40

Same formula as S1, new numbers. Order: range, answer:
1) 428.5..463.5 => 55.1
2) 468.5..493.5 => 53.4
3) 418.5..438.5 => 52.6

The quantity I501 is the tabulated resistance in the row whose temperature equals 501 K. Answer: 52.6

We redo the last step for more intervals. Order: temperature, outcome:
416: 53.2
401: 54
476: 54.6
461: 60.3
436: 55.4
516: 51.1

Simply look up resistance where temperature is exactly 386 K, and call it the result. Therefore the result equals 53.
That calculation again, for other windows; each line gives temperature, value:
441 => 57.4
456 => 60.2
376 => 50.9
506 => 51.3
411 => 55.6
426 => 57.1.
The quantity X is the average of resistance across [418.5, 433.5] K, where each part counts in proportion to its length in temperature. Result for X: 56.2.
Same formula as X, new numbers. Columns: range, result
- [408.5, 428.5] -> 54.6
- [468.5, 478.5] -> 55.7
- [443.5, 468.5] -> 57.5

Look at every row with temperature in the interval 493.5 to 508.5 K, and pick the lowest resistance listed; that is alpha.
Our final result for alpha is 51.3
